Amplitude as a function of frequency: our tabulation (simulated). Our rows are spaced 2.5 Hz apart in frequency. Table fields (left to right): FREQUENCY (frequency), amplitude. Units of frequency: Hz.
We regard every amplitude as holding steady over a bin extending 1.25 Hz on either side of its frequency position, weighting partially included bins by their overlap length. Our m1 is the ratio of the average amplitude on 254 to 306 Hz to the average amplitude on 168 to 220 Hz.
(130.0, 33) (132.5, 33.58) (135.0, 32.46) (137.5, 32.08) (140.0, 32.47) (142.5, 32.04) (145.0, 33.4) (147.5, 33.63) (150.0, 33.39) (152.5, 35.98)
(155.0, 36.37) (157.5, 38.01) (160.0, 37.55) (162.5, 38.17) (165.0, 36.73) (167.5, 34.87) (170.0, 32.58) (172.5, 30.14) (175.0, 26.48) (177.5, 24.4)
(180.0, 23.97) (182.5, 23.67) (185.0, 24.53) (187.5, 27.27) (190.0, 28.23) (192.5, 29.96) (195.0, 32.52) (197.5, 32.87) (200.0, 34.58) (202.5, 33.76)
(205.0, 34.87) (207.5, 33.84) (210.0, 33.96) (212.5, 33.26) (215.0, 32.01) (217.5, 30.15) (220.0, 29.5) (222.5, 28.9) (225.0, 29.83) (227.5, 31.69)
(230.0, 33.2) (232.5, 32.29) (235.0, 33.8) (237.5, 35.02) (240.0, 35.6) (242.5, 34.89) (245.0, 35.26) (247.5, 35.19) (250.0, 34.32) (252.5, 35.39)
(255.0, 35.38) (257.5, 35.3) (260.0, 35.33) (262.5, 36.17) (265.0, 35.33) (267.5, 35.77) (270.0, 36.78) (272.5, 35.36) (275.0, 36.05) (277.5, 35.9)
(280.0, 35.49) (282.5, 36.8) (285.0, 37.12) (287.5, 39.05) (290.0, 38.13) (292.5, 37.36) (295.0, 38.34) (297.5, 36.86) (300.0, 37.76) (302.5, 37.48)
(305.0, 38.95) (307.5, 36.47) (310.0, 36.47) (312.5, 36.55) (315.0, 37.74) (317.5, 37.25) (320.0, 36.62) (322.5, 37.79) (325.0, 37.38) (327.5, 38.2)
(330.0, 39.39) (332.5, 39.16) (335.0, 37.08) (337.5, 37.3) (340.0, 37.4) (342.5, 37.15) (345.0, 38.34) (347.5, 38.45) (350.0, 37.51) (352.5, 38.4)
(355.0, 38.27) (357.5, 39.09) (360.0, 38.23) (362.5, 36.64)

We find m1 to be 1.21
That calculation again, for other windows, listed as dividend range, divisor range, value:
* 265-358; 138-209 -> 1.17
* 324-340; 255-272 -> 1.06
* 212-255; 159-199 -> 1.09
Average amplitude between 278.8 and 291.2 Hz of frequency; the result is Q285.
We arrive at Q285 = 37.3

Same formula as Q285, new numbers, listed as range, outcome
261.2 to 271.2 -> 36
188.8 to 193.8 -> 29.1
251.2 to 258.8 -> 35.3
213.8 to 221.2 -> 30.6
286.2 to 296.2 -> 38.2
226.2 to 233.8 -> 32.4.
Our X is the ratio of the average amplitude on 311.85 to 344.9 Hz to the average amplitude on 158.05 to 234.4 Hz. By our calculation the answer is 1.20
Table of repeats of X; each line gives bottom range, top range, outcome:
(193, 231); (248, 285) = 1.11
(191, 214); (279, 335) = 1.13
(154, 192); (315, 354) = 1.23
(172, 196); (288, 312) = 1.39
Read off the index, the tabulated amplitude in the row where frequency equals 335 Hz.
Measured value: 37.08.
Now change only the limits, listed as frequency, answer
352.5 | 38.4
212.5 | 33.26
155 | 36.37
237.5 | 35.02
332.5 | 39.16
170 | 32.58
